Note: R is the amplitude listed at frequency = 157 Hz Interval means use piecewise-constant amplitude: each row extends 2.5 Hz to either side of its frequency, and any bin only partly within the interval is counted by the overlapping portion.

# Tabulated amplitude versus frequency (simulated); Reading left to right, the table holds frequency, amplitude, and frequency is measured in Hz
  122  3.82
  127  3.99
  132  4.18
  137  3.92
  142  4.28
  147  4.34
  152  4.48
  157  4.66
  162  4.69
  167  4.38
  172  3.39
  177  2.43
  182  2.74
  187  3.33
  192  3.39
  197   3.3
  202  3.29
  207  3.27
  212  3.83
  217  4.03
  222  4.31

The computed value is 4.66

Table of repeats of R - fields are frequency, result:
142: 4.28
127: 3.99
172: 3.39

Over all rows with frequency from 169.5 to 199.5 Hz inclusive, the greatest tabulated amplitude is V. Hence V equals 3.39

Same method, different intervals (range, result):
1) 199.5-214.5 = 3.83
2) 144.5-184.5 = 4.69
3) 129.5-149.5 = 4.34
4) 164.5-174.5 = 4.38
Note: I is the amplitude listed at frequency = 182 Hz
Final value 2.74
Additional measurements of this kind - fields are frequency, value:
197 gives 3.3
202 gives 3.29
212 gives 3.83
